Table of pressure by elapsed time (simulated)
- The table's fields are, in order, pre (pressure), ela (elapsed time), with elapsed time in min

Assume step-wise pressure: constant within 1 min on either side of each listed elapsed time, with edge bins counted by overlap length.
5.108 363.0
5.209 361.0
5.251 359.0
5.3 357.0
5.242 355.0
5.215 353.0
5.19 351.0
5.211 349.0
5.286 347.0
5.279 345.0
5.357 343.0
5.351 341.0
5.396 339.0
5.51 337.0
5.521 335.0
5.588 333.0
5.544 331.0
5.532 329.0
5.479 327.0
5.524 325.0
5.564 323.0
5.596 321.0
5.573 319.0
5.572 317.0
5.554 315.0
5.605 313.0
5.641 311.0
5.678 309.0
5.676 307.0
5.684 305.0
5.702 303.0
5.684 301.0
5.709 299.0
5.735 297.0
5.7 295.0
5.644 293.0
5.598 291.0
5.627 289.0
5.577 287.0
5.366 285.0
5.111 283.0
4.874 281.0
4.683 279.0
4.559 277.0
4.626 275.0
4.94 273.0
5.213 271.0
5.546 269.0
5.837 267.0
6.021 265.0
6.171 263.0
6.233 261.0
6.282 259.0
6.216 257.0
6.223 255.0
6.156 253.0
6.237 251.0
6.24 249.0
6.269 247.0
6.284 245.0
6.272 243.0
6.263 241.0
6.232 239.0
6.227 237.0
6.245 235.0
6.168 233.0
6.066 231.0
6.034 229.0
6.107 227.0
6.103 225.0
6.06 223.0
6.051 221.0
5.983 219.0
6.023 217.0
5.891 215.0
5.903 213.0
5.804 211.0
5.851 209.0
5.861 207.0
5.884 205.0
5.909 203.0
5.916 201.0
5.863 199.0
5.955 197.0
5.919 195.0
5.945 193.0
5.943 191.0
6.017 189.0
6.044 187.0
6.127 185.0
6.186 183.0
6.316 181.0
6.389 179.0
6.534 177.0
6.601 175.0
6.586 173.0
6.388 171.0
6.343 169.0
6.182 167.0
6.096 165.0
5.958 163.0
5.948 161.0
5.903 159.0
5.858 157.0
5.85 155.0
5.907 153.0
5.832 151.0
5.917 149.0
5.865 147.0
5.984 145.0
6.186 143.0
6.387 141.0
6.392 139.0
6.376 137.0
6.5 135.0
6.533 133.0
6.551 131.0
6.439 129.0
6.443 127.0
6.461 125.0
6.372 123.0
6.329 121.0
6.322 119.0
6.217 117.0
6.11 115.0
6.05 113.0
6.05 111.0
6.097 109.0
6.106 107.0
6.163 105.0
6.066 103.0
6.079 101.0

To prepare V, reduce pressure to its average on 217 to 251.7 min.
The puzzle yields 6.16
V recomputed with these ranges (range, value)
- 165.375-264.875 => 6.13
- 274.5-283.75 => 4.77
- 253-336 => 5.57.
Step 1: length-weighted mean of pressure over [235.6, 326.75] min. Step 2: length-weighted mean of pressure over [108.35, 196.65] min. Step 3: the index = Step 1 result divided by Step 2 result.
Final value 0.92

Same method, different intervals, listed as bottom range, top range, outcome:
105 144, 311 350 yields 0.87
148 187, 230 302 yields 0.94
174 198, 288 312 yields 0.92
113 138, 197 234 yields 0.94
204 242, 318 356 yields 0.90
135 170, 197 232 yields 0.98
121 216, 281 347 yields 0.90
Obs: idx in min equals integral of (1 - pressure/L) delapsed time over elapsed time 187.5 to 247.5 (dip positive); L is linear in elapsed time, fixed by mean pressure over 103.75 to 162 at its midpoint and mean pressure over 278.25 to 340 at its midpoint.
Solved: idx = -1.7 min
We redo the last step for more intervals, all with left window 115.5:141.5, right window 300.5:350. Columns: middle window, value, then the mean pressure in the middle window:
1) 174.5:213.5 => 0.4 min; 6.04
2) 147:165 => 1.1 min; 5.91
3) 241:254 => -0.8 min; 6.24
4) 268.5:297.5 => 2.4 min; 5.24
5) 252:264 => -0.8 min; 6.21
